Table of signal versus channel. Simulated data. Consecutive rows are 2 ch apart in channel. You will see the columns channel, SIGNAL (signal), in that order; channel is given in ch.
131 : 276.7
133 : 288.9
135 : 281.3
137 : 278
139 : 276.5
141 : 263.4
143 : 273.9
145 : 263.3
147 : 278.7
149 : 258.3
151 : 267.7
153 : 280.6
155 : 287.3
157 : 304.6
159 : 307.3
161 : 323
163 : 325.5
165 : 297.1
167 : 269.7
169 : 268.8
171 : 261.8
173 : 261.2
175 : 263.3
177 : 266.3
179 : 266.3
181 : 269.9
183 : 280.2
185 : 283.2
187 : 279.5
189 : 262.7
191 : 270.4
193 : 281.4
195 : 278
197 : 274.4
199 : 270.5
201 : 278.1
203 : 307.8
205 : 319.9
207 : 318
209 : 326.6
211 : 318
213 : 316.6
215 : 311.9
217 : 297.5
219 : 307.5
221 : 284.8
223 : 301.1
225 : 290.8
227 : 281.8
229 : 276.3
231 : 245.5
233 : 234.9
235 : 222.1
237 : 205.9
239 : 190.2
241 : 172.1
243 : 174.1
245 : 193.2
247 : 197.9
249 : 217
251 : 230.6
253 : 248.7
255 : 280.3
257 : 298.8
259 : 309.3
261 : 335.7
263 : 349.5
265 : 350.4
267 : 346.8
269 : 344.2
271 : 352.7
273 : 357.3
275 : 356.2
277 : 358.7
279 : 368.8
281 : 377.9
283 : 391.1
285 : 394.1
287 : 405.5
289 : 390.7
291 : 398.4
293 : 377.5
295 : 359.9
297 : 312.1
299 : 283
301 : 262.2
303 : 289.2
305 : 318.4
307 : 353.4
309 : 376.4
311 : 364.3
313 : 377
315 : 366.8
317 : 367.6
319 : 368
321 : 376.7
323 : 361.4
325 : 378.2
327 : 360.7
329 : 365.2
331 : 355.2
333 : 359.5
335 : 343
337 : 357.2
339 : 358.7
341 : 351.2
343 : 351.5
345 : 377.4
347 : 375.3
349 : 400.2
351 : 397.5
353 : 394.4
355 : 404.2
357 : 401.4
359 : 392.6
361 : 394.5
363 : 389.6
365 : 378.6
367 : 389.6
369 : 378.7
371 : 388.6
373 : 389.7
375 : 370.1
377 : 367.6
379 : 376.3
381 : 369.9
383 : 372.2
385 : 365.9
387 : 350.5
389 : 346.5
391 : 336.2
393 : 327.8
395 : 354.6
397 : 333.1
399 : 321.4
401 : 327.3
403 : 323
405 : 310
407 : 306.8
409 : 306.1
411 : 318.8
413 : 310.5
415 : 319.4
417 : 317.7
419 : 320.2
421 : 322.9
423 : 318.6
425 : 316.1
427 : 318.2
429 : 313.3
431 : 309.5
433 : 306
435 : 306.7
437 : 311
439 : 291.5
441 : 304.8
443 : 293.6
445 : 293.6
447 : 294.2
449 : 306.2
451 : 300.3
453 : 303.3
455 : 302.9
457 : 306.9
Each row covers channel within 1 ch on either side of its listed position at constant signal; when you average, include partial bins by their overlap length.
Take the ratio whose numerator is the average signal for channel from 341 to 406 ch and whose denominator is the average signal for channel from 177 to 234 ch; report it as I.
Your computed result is 1.28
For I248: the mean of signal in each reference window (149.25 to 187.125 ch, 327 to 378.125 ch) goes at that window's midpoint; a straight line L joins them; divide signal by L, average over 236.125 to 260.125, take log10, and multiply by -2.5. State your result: 0.38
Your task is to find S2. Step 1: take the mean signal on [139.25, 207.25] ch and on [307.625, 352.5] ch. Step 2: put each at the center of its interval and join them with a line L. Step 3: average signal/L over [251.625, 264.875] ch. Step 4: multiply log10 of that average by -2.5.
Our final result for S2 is 0.08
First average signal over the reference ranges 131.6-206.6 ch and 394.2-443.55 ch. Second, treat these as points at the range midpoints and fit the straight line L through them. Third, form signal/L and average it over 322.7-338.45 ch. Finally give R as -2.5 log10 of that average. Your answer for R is -0.19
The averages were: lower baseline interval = 281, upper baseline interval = 315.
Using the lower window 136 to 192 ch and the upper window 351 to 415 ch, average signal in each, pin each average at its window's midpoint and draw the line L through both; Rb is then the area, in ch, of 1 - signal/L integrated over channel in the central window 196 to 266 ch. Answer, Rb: 6.9 ch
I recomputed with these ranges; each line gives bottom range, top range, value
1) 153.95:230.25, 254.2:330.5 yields 1.22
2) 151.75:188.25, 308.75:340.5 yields 1.29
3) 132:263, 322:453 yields 1.26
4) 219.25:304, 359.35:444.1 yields 1.12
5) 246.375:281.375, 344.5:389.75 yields 1.21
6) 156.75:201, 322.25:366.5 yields 1.34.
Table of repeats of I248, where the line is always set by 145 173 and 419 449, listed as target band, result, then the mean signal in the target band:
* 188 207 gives 0.01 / 284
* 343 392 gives -0.25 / 379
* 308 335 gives -0.22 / 367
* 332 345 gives -0.18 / 355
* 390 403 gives -0.10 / 333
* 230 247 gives 0.39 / 204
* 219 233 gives 0.05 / 279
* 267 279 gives -0.20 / 354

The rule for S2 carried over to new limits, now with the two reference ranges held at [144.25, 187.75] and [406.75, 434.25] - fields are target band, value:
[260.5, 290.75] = -0.24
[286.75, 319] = -0.17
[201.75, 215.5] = -0.11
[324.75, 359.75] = -0.22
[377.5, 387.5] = -0.19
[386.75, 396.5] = -0.10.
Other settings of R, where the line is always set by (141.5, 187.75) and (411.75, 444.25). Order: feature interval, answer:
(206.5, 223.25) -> -0.09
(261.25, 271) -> -0.19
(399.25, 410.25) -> -0.02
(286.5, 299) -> -0.23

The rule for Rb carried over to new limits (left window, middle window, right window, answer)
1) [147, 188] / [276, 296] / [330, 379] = -2.3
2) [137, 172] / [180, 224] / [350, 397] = 1.5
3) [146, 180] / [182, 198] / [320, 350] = 1.0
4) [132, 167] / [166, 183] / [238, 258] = 0.1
